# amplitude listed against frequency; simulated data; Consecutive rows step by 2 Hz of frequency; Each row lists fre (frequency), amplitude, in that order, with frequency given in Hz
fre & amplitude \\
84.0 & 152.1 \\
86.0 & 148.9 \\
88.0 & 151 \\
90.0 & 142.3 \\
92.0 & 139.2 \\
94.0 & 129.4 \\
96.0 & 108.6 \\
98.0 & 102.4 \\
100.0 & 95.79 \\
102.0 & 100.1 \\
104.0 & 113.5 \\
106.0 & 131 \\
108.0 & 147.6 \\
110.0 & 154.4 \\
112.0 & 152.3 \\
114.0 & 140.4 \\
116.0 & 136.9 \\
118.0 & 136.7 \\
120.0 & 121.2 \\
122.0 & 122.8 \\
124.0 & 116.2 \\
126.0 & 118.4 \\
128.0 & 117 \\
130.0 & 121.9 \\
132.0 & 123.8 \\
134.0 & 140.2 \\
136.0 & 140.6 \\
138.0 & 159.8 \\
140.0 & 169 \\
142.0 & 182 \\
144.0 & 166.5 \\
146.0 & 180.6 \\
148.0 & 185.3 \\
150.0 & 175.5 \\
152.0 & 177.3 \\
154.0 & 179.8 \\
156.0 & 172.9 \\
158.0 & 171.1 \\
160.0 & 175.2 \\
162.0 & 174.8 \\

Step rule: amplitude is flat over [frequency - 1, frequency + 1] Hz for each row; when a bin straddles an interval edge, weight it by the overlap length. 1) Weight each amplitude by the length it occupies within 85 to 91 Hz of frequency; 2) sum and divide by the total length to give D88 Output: 147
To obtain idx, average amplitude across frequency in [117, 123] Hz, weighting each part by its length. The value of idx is 127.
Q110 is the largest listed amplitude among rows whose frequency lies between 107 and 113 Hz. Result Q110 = 154.4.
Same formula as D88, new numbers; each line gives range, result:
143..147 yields 174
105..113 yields 146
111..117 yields 143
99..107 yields 110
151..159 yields 175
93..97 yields 119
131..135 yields 132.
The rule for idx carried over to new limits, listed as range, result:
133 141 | 152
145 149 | 183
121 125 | 120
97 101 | 99.1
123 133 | 119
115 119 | 137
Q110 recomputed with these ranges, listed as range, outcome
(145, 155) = 185.3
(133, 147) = 182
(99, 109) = 147.6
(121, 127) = 122.8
